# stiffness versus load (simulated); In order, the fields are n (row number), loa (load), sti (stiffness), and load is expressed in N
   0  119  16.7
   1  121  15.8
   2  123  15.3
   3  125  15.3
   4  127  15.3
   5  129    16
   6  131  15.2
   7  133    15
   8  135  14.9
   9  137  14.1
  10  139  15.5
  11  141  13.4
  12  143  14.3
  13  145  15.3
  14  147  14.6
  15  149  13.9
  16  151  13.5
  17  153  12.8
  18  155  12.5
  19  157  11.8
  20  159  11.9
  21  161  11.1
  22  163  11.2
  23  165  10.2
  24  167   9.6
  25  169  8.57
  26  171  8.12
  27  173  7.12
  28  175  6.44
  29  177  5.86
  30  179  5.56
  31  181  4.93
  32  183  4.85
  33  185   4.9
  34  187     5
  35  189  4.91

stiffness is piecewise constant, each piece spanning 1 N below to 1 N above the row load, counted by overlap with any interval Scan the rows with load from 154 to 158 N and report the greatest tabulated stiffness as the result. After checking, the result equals 12.5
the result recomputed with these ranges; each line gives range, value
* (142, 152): 15.3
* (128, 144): 16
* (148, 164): 13.9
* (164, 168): 10.2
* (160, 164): 11.2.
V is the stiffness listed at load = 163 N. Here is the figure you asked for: 11.2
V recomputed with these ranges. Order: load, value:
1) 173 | 7.12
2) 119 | 16.7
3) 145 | 15.3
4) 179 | 5.56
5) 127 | 15.3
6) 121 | 15.8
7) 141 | 13.4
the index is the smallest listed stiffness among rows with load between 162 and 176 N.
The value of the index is 6.44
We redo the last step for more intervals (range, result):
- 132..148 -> 13.4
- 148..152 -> 13.5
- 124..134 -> 15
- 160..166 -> 10.2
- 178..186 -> 4.85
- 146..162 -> 11.1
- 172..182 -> 4.93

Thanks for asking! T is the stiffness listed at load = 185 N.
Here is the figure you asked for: 4.9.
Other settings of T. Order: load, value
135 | 14.9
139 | 15.5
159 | 11.9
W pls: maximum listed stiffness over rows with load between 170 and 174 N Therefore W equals 8.12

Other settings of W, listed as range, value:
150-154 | 13.5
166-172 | 9.6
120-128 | 15.8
